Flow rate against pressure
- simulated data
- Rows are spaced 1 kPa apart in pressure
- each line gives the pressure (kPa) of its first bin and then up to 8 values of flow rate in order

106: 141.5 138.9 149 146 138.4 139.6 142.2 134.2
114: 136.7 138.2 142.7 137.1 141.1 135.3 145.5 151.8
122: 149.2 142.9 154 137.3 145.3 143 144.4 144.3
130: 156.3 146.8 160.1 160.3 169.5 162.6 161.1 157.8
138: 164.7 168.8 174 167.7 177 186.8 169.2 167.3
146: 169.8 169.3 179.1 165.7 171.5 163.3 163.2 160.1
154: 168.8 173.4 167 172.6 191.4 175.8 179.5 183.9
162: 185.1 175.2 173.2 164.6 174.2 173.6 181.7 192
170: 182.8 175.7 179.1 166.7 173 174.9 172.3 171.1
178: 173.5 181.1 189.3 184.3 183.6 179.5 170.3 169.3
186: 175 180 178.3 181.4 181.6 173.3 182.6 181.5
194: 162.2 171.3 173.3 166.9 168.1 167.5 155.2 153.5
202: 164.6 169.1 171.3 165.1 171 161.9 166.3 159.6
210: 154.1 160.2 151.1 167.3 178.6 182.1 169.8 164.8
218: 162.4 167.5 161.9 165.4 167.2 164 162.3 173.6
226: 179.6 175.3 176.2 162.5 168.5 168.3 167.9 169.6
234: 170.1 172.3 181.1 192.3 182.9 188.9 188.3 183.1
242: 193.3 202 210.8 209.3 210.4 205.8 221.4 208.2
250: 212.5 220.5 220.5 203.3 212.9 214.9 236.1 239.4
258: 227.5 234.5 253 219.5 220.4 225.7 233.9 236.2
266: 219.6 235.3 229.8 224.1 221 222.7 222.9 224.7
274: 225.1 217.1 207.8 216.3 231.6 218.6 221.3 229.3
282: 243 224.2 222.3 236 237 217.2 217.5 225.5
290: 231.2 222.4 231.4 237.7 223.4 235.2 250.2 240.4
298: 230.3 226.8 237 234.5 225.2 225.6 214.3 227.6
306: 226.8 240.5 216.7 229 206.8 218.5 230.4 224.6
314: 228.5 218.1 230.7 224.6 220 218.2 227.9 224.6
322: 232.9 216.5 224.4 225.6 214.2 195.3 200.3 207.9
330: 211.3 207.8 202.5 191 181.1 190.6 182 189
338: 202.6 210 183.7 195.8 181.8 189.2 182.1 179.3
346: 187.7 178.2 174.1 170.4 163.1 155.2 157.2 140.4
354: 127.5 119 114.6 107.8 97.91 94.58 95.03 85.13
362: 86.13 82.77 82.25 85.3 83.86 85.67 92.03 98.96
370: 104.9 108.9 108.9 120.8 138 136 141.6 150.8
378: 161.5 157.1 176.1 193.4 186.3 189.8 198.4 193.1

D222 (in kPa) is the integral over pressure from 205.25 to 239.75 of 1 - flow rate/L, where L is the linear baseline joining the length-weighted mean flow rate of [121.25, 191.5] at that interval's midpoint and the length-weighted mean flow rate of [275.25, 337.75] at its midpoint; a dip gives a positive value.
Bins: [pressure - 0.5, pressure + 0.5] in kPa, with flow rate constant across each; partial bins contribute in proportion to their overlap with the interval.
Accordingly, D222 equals 4.0 kPa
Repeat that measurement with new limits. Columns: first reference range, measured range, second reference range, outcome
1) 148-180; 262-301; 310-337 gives -4.78 kPa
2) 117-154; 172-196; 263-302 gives 0.69 kPa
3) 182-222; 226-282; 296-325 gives -3.43 kPa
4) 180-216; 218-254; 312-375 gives -3.55 kPa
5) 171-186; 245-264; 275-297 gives -0.79 kPa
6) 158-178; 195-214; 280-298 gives 2.83 kPa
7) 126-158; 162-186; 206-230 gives -1.60 kPa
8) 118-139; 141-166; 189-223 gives -2.57 kPa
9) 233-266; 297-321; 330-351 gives -3.79 kPa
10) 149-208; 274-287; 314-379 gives -4.51 kPa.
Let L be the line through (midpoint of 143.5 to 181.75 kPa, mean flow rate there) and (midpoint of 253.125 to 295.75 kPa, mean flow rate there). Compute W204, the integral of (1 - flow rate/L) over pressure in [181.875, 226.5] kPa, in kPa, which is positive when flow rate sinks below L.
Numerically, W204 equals 5.7 kPa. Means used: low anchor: 175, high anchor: 227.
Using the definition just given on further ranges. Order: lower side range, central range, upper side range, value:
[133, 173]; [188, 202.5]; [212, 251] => 0.6 kPa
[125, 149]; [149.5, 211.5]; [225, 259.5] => 1.3 kPa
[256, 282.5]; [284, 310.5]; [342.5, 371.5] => -4.7 kPa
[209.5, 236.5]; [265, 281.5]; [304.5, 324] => -2.0 kPa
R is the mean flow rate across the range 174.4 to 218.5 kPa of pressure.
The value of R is 171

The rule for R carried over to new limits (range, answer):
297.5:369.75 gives 181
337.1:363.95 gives 148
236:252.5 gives 202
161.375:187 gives 177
